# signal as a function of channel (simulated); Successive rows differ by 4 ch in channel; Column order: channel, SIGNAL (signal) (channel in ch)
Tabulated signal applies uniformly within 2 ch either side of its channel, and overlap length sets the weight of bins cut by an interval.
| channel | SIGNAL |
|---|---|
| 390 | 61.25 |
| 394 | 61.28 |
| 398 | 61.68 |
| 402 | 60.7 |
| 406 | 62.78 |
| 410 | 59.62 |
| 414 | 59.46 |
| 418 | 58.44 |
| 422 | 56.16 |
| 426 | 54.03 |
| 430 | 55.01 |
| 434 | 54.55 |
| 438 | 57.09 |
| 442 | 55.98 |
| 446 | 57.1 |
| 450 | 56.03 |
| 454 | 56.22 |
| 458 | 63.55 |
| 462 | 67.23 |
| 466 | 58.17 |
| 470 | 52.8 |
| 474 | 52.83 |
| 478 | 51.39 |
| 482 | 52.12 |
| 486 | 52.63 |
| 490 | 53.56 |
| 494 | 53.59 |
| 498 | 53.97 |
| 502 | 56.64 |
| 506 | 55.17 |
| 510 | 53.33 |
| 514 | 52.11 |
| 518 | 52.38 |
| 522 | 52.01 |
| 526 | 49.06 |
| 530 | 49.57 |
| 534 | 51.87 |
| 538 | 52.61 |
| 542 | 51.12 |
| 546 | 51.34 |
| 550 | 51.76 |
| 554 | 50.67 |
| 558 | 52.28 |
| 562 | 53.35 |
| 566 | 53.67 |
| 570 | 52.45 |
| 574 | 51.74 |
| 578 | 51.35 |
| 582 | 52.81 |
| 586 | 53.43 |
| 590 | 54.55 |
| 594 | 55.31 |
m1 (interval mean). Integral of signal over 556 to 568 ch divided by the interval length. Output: 53.1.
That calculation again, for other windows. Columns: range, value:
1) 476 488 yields 52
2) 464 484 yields 53.5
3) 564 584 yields 52.4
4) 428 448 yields 55.9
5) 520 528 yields 50.5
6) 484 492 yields 53.1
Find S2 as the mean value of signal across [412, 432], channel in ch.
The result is 56.6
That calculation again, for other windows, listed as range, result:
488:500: 53.7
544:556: 51.3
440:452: 56.4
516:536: 51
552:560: 51.5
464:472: 55.5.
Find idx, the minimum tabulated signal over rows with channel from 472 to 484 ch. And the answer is 51.39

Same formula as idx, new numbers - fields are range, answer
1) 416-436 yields 54.03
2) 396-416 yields 59.46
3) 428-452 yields 54.55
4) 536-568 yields 50.67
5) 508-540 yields 49.06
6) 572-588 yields 51.35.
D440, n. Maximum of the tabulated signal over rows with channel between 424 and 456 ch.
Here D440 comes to 57.1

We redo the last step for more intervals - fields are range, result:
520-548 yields 52.61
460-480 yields 67.23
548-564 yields 53.35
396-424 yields 62.78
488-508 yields 56.64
